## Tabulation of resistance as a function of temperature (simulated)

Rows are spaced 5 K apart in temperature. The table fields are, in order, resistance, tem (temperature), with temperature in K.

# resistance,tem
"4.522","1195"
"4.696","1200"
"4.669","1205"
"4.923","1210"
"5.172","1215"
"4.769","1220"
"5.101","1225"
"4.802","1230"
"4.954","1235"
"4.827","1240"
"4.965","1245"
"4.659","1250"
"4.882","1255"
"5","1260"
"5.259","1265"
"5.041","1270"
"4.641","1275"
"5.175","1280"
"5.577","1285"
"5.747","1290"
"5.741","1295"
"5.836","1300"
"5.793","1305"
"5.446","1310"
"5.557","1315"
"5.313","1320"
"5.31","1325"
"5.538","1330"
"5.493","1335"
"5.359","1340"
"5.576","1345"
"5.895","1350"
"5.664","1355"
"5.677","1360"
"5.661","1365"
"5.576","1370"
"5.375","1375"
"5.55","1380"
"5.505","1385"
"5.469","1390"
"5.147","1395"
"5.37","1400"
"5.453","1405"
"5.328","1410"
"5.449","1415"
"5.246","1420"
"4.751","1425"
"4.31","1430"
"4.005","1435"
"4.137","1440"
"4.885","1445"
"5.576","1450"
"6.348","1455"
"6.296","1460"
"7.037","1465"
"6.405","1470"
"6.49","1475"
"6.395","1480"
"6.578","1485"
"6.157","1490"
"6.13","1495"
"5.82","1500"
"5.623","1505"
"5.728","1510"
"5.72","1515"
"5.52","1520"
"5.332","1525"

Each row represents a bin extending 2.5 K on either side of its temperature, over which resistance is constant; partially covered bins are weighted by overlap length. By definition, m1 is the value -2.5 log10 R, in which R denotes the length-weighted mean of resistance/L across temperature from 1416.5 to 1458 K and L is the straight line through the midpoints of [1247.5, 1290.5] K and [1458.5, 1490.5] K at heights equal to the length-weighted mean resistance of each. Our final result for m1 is 0.26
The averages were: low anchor 5.08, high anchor 6.51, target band 4.94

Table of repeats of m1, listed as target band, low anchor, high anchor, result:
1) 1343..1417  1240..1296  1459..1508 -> 0.041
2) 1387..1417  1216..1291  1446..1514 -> 0.077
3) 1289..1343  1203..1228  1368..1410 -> -0.068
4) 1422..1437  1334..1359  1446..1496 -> 0.350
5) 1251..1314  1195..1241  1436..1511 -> -0.041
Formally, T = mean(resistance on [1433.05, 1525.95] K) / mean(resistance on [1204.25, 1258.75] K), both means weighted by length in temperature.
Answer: 1.19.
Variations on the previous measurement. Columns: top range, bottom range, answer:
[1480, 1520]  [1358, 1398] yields 1.09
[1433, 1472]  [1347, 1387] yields 1.00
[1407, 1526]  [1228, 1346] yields 1.07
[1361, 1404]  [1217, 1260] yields 1.12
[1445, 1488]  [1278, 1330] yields 1.13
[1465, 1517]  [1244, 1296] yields 1.20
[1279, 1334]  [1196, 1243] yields 1.14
